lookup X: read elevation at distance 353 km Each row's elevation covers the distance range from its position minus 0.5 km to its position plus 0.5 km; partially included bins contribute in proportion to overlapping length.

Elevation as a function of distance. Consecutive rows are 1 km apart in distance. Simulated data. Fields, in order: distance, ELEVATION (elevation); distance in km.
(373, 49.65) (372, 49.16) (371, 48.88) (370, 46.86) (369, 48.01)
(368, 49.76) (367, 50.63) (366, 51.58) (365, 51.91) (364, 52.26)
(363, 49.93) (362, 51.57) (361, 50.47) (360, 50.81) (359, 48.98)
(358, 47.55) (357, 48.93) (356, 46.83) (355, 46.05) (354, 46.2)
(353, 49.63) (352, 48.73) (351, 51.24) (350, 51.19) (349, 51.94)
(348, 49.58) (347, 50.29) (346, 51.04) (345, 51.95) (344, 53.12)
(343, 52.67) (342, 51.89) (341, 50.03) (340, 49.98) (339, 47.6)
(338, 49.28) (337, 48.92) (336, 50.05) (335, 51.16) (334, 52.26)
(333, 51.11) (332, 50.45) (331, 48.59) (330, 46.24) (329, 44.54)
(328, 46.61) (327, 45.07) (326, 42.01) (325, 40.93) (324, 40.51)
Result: 49.63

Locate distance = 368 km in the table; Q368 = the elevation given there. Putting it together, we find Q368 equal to 49.76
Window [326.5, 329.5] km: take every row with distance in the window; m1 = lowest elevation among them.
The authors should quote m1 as 44.54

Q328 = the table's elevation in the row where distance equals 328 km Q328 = 46.61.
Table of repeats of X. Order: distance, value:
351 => 51.24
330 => 46.24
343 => 52.67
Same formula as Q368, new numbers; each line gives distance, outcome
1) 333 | 51.11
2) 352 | 48.73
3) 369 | 48.01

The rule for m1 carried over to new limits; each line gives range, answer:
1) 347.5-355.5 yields 46.05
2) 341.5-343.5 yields 51.89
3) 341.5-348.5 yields 49.58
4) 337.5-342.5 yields 47.6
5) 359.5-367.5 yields 49.93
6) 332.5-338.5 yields 48.92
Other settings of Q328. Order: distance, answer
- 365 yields 51.91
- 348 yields 49.58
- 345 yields 51.95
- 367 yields 50.63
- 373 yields 49.65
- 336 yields 50.05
